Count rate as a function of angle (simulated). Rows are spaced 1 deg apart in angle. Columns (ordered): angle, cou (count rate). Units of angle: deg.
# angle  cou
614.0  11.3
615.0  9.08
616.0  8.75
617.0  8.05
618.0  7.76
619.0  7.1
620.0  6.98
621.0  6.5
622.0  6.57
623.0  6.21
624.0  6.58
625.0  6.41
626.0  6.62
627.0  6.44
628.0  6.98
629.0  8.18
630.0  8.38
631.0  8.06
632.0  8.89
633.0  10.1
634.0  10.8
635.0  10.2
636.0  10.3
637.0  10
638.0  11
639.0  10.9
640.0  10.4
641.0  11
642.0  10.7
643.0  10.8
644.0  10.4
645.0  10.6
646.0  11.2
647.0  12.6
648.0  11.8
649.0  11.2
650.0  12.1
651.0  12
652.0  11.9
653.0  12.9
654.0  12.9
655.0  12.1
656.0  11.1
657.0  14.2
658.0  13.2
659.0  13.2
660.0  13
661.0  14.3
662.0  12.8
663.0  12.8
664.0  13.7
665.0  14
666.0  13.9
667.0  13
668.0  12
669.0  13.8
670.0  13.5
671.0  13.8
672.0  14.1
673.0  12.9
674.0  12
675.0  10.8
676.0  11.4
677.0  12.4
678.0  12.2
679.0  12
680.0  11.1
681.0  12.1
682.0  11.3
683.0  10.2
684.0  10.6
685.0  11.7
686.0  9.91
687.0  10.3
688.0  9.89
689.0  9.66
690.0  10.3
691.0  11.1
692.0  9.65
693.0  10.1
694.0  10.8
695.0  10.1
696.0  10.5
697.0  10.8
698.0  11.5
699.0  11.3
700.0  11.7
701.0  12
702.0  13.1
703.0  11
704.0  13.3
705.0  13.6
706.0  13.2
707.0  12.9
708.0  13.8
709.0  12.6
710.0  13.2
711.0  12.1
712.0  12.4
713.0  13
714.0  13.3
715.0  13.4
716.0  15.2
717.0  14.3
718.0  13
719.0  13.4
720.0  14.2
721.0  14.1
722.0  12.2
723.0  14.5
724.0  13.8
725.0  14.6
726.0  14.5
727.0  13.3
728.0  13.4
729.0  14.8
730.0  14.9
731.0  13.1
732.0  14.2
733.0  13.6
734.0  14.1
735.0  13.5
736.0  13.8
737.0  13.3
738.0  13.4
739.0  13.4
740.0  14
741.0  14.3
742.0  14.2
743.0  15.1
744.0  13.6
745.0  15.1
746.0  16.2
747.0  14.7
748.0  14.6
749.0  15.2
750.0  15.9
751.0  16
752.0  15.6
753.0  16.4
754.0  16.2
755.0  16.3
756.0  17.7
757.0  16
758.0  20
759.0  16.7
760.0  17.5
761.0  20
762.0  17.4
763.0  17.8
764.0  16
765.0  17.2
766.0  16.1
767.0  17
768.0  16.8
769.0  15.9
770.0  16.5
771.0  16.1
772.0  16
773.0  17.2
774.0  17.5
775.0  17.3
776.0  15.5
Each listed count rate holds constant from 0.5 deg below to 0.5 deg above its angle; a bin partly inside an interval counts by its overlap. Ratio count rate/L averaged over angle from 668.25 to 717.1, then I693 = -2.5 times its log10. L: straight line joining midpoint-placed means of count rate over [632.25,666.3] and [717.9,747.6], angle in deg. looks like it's 0.09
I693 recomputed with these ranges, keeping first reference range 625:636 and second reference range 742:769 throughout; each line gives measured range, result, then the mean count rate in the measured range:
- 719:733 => 0.04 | 13.9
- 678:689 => 0.08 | 10.9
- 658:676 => -0.22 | 13.1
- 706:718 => 0.03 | 13.3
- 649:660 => -0.25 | 12.5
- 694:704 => 0.13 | 11.4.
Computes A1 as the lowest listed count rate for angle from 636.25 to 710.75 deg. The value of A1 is 9.65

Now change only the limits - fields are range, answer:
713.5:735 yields 12.2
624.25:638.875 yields 6.41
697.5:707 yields 11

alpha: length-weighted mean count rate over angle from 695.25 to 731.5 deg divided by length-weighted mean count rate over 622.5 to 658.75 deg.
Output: 1.27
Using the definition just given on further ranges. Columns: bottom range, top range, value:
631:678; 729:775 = 1.31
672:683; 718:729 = 1.17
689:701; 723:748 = 1.32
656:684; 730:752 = 1.14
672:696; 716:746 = 1.27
